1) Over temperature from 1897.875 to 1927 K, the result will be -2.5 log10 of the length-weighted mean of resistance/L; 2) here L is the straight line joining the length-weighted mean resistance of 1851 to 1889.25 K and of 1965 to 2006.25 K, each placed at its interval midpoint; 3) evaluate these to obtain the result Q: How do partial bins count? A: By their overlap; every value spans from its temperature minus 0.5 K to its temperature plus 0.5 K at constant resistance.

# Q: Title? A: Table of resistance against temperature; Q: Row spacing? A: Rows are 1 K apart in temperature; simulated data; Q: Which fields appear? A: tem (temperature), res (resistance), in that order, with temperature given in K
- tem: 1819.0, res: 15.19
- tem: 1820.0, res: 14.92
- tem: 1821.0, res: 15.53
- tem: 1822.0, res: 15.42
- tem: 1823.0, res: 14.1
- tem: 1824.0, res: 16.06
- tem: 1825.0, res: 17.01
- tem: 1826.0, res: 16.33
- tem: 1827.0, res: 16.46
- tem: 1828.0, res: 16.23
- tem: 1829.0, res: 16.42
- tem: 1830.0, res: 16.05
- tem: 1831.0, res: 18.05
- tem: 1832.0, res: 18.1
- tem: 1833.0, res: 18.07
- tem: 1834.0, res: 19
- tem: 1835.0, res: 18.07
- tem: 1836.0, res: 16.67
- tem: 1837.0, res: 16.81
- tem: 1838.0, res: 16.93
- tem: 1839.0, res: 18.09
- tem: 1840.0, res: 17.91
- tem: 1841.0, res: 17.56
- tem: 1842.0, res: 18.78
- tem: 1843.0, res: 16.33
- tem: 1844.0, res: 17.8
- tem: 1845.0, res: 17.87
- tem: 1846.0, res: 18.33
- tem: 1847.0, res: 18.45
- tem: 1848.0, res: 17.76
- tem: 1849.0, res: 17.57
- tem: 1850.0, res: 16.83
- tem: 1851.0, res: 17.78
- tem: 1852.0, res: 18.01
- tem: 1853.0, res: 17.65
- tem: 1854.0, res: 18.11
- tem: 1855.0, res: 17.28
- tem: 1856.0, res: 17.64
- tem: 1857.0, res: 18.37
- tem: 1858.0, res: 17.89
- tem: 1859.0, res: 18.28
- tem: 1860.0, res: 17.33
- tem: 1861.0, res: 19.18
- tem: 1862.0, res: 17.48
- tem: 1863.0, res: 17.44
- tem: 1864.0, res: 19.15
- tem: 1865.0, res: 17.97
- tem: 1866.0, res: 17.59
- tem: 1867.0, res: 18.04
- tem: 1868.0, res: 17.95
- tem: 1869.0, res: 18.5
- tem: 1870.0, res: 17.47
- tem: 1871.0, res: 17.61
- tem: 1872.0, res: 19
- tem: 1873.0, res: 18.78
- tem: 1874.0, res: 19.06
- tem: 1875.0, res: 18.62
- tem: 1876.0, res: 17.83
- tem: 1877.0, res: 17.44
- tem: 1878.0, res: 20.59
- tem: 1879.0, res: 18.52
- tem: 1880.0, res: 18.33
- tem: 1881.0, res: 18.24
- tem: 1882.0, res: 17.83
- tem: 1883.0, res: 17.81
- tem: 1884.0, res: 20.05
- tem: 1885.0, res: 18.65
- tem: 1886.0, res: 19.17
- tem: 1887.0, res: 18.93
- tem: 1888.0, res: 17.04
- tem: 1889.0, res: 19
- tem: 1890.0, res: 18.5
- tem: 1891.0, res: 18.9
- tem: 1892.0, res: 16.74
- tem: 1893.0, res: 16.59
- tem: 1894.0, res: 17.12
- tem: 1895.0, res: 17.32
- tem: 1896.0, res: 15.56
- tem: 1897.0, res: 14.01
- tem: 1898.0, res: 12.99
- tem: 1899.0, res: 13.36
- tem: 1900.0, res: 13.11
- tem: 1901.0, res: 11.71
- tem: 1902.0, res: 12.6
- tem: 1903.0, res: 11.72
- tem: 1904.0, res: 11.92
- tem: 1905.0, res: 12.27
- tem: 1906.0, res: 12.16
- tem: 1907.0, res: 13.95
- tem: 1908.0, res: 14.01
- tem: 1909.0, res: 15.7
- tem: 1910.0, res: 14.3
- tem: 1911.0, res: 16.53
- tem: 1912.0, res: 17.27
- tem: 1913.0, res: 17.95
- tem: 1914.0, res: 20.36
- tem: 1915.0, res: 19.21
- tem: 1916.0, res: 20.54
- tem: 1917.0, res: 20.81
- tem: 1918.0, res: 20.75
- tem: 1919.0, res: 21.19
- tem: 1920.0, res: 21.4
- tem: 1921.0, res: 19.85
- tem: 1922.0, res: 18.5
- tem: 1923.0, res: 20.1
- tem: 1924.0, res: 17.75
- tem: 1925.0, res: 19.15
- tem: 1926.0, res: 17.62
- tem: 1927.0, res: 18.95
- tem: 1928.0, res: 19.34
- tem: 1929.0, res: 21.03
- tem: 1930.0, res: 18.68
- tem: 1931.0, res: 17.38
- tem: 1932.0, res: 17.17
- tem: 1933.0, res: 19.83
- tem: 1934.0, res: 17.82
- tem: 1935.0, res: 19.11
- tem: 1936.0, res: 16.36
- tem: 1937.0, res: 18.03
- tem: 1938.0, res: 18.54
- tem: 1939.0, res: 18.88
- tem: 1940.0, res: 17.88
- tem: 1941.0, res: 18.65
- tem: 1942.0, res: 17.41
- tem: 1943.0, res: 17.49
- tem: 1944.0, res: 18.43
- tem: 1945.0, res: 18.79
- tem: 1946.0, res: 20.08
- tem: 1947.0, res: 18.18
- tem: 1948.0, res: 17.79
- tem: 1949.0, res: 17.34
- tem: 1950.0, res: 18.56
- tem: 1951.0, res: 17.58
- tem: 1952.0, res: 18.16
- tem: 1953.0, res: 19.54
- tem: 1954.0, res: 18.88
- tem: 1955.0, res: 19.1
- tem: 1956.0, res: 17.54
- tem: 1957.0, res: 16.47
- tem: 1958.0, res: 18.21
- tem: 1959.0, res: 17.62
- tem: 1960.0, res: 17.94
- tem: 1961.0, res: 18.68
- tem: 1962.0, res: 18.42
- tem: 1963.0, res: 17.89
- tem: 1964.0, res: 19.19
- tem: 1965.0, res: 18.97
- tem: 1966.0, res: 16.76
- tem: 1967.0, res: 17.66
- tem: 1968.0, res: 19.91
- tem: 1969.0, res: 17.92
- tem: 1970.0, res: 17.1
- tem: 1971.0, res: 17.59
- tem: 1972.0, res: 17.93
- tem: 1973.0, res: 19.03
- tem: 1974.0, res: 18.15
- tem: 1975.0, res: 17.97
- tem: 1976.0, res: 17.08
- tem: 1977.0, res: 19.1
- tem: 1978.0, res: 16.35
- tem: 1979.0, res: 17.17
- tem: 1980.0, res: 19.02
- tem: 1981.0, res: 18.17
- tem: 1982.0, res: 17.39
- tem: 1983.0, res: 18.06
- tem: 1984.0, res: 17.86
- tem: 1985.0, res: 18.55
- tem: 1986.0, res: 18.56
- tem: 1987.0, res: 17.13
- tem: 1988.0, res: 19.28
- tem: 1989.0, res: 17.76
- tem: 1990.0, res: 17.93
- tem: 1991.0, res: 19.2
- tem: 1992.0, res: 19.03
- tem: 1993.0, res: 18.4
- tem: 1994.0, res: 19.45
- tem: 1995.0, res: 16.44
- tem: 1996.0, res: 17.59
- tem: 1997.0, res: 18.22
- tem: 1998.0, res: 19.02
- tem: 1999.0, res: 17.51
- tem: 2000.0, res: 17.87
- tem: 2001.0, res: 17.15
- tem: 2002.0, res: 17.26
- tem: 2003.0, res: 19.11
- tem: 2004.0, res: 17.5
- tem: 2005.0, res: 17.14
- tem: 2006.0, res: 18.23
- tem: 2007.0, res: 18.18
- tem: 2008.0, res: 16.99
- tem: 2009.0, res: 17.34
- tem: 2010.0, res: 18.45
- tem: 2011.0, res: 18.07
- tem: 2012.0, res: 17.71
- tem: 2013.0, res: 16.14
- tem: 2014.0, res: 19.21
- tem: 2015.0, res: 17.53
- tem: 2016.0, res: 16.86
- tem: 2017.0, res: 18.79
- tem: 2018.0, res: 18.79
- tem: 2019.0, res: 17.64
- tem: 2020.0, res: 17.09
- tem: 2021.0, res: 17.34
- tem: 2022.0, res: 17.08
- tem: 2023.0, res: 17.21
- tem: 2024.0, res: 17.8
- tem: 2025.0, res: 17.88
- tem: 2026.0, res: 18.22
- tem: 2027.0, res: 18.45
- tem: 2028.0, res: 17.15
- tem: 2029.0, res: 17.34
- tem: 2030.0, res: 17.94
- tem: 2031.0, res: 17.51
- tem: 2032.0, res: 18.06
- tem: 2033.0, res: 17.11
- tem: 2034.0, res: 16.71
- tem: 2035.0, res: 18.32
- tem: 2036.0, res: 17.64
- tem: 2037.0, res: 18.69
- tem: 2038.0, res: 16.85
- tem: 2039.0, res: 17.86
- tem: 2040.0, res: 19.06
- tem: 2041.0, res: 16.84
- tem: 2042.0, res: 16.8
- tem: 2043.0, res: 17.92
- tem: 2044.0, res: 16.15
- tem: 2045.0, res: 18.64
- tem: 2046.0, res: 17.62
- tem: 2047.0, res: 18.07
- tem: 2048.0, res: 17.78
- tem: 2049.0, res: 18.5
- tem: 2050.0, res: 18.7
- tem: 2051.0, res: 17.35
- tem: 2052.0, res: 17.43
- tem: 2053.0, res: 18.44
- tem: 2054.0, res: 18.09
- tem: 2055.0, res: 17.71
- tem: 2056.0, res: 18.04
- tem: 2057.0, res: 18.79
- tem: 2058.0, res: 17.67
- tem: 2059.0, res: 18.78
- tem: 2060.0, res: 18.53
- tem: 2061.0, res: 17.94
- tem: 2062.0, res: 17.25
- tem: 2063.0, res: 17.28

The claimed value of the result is 0.10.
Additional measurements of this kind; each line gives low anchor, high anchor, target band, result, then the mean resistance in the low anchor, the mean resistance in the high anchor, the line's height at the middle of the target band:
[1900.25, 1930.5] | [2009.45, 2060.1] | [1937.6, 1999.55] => -0.04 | 17.2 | 17.8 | 17.5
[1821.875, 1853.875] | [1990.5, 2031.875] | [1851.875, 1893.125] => -0.05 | 17.3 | 17.9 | 17.4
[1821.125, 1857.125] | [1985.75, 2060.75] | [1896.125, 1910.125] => 0.31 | 17.3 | 17.9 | 17.5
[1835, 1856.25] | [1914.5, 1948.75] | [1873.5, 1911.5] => 0.13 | 17.6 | 18.9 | 18.3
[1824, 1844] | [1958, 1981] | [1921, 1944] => -0.04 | 17.3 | 18.1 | 17.9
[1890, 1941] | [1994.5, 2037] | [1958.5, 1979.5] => -0.04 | 17.1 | 17.7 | 17.4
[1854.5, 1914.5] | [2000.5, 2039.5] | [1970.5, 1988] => -0.03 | 16.9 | 17.7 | 17.5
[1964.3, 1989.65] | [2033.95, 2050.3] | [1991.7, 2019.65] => 0.00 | 18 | 17.8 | 17.9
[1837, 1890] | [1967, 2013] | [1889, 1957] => 0.04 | 18.1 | 18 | 18.1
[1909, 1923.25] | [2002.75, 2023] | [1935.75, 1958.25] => 0.03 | 19.1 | 17.7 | 18.6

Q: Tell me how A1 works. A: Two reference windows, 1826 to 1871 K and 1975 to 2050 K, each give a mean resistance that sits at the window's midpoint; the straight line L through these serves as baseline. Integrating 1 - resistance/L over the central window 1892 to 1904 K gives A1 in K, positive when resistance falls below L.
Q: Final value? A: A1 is 2.4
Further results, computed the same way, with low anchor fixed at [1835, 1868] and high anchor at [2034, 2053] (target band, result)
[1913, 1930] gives -1.8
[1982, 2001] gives -0.4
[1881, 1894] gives -0.3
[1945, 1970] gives -0.7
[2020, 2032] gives 0.1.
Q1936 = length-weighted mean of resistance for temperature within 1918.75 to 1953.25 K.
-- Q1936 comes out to 18.6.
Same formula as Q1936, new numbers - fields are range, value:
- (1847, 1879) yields 18.1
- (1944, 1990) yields 18.1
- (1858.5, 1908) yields 16.9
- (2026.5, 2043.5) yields 17.7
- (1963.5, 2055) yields 17.9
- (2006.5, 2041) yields 17.7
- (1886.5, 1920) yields 16.3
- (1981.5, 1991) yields 18.1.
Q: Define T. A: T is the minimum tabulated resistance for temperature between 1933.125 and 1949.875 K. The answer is 16.36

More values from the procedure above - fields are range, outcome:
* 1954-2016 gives 16.14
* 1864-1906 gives 11.71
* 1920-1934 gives 17.17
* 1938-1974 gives 16.47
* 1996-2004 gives 17.15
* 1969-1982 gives 16.35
